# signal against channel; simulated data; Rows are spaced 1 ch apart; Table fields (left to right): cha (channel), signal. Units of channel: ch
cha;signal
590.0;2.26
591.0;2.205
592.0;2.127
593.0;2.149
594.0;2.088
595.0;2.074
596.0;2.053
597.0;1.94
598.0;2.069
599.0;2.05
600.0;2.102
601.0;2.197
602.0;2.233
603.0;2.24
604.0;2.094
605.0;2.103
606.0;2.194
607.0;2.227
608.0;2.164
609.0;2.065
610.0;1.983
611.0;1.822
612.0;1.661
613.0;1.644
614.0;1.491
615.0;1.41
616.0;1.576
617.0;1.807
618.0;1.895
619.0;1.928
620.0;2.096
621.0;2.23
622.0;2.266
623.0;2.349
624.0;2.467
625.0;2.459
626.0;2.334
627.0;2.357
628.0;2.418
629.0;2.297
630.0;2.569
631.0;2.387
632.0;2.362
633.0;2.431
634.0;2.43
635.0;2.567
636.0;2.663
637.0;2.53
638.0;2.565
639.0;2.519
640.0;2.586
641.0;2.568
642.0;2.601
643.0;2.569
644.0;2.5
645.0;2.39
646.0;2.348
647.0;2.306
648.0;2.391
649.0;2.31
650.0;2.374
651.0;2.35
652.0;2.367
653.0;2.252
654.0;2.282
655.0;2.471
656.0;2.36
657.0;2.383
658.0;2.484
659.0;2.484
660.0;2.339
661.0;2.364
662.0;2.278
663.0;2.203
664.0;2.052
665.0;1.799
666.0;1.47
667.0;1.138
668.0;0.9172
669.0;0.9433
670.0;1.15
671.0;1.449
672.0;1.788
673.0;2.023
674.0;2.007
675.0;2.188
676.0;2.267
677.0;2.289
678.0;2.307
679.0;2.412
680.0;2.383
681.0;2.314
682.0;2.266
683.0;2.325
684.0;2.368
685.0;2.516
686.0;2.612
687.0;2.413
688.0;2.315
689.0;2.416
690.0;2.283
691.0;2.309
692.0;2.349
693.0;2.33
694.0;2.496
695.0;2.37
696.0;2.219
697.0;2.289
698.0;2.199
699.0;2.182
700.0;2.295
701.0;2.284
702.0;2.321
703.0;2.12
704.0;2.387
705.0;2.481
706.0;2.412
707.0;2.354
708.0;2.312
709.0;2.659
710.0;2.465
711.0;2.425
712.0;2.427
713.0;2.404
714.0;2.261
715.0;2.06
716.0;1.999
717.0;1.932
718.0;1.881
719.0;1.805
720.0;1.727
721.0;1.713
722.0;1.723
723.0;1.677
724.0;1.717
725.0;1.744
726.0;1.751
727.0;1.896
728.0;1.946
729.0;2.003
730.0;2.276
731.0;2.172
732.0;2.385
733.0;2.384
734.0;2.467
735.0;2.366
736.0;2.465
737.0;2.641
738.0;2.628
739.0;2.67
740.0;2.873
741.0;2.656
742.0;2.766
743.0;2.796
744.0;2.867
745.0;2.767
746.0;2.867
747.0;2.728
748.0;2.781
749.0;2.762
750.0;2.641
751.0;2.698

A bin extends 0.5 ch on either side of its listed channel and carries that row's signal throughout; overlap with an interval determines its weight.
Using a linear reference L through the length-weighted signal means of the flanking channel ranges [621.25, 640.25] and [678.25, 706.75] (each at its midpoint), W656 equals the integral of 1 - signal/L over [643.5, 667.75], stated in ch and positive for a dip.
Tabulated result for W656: 1.8 ch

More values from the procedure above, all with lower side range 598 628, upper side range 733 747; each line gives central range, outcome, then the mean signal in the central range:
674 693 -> 0.4 ch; 2.34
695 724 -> 4.0 ch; 2.17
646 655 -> -0.4 ch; 2.34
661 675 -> 3.9 ch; 1.68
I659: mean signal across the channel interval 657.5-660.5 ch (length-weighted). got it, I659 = 2.44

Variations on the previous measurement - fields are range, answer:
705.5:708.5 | 2.36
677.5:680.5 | 2.37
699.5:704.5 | 2.28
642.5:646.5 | 2.45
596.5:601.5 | 2.07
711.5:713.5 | 2.42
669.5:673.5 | 1.6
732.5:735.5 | 2.41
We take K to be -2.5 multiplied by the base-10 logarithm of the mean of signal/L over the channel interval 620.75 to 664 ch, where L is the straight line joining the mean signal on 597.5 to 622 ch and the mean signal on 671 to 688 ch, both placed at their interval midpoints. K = -0.15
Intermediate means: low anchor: 1.98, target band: 2.41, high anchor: 2.26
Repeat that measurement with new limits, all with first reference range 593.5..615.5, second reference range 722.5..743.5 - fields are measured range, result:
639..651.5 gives -0.17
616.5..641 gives -0.15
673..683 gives -0.04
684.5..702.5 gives -0.07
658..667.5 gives 0.05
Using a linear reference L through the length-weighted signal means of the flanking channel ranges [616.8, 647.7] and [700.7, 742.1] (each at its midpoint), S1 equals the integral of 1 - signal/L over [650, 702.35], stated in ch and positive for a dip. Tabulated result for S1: 3.1 ch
